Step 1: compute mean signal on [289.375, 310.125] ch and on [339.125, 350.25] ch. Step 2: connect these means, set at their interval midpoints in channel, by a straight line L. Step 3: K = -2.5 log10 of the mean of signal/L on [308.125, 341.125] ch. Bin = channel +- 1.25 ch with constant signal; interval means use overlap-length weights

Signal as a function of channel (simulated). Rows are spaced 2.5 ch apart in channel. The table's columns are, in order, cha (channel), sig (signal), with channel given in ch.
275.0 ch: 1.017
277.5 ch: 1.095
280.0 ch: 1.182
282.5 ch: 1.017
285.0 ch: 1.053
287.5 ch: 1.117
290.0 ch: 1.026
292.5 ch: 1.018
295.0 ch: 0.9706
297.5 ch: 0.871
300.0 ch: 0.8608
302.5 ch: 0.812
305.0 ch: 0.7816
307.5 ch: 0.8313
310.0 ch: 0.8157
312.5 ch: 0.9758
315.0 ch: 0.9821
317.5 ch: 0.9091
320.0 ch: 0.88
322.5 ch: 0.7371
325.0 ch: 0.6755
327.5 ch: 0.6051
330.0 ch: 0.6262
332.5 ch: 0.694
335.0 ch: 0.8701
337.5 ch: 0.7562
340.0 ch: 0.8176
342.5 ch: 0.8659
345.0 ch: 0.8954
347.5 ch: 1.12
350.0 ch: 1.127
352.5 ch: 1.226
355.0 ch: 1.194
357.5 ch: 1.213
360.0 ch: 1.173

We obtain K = 0.16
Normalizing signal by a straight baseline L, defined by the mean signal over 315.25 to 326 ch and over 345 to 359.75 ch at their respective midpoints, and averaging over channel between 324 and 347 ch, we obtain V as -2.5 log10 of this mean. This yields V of 0.264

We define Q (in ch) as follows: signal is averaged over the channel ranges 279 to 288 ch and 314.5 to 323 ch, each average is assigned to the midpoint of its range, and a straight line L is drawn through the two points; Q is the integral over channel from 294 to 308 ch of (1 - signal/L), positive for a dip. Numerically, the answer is 1.87 ch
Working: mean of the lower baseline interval 1.09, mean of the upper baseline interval 0.88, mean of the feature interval 0.854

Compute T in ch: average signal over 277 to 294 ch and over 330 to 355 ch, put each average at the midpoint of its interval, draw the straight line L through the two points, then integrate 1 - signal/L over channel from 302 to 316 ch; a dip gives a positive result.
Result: 2.0 ch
